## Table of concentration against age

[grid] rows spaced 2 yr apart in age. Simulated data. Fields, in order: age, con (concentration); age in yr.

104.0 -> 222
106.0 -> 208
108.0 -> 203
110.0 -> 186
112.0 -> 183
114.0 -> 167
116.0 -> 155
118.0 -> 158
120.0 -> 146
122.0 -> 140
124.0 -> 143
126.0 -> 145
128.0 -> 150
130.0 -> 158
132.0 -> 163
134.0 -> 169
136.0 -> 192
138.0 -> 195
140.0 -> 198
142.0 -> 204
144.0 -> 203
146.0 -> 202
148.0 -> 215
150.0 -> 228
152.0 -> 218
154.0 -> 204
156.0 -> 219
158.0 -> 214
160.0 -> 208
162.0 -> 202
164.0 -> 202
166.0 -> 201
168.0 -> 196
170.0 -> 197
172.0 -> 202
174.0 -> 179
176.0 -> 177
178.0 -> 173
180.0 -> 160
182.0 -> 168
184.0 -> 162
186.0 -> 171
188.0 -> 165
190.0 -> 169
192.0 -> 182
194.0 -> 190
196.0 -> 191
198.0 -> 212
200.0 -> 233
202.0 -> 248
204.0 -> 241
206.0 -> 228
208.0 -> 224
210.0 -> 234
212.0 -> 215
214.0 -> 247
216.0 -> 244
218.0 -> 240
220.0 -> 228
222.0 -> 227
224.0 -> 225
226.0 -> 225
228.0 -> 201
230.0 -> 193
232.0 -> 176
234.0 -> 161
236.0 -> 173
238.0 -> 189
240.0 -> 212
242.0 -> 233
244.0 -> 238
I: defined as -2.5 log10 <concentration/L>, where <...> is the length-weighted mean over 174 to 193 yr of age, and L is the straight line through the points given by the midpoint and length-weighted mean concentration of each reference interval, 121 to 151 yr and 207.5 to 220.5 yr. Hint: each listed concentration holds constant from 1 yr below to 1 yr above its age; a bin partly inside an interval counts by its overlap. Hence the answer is 0.24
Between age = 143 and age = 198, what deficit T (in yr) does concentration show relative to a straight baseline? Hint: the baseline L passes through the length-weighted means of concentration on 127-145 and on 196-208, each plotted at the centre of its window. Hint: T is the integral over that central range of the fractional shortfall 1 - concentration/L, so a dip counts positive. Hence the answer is 3.1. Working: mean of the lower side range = 181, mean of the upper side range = 228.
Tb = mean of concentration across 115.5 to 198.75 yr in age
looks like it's 184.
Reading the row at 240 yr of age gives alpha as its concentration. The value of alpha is 212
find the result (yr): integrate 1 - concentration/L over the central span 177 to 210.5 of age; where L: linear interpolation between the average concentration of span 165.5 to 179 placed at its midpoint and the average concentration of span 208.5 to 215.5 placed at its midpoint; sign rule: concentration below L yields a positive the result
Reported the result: 2.6 yr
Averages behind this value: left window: 189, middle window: 197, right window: 232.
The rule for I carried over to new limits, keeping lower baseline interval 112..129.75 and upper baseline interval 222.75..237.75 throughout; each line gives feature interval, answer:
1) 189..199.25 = -0.056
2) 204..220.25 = -0.240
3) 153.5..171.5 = -0.213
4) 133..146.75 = -0.213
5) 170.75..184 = -0.012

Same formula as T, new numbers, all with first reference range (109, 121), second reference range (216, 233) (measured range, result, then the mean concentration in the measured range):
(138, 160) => -3.4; 210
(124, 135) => 1.1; 156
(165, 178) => 0.1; 191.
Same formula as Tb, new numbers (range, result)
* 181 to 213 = 202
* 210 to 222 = 234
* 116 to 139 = 160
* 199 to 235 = 222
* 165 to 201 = 185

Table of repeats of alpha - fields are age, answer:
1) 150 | 228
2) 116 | 155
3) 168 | 196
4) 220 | 228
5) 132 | 163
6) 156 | 219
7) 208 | 224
